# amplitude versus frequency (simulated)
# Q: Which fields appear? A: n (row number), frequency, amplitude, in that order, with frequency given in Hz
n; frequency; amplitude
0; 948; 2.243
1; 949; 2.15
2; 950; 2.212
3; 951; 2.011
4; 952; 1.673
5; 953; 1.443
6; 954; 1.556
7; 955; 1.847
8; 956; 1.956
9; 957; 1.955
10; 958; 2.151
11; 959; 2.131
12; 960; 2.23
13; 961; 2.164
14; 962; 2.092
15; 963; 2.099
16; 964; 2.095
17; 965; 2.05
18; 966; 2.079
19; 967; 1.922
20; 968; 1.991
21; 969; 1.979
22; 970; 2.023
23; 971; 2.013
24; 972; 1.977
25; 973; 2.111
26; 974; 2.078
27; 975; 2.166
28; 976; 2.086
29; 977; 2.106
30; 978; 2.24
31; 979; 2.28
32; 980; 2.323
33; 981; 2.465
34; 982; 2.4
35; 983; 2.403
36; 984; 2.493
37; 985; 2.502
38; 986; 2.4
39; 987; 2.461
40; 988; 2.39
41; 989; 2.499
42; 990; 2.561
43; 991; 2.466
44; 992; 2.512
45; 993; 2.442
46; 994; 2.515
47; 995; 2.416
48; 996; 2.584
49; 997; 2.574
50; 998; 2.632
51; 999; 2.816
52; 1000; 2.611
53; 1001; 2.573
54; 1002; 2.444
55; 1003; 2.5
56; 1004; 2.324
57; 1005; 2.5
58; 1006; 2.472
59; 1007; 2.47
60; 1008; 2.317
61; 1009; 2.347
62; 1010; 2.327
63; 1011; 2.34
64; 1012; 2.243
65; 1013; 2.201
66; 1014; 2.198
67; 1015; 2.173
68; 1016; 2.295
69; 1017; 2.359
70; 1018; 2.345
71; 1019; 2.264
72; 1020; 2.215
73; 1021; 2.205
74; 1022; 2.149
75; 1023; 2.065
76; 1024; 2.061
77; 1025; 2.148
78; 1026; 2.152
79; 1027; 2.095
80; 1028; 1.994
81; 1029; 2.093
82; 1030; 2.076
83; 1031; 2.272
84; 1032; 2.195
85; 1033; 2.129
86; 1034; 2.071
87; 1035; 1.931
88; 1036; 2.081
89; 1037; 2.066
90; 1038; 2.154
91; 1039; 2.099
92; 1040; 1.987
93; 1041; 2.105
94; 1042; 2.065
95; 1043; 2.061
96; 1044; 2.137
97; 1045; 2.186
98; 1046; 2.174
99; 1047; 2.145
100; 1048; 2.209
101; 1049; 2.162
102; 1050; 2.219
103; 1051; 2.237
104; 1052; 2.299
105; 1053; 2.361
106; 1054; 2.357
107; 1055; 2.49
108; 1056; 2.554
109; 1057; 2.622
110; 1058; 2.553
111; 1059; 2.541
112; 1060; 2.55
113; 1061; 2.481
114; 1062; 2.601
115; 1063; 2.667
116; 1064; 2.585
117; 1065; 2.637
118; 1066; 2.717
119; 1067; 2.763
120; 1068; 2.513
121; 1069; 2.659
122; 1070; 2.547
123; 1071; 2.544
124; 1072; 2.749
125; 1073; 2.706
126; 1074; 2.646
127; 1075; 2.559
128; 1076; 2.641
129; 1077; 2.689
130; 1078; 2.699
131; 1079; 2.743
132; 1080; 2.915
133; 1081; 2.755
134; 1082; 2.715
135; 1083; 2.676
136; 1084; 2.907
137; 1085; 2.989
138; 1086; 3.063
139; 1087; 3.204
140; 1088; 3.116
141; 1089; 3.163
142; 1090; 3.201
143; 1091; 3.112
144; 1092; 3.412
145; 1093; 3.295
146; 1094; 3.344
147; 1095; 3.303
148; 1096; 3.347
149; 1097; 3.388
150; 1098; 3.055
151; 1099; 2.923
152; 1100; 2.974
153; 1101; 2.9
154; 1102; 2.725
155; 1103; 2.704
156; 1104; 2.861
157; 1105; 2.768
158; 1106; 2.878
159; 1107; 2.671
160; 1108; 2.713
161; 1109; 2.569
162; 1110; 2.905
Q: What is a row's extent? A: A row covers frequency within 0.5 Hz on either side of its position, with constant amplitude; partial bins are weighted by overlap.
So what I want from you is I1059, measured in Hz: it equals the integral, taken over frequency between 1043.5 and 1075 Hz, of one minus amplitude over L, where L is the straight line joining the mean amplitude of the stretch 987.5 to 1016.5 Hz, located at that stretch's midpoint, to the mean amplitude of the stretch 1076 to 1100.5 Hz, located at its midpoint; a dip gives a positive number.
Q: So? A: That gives 4.0 Hz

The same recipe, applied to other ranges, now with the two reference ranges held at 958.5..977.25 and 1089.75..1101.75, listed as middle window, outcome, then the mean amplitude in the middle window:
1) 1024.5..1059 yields 6.6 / 2.2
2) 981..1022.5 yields -1.0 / 2.41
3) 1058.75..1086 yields 2.7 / 2.68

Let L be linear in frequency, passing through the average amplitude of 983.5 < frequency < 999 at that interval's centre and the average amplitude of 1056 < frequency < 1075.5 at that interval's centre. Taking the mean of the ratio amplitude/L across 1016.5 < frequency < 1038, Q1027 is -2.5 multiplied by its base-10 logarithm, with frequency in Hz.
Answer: 0.19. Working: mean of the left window 2.51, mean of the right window 2.61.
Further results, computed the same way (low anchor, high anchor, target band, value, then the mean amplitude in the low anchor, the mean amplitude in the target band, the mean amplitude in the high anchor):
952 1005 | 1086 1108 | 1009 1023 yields 0.115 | 2.25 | 2.25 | 3.06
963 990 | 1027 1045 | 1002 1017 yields -0.093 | 2.22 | 2.34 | 2.09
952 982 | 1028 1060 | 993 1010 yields -0.175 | 2.05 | 2.5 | 2.22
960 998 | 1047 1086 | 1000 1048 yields 0.102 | 2.27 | 2.21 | 2.59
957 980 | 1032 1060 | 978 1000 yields -0.165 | 2.1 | 2.48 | 2.23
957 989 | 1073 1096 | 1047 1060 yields 0.157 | 2.19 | 2.38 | 2.96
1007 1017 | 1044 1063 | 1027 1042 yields 0.121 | 2.29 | 2.09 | 2.38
